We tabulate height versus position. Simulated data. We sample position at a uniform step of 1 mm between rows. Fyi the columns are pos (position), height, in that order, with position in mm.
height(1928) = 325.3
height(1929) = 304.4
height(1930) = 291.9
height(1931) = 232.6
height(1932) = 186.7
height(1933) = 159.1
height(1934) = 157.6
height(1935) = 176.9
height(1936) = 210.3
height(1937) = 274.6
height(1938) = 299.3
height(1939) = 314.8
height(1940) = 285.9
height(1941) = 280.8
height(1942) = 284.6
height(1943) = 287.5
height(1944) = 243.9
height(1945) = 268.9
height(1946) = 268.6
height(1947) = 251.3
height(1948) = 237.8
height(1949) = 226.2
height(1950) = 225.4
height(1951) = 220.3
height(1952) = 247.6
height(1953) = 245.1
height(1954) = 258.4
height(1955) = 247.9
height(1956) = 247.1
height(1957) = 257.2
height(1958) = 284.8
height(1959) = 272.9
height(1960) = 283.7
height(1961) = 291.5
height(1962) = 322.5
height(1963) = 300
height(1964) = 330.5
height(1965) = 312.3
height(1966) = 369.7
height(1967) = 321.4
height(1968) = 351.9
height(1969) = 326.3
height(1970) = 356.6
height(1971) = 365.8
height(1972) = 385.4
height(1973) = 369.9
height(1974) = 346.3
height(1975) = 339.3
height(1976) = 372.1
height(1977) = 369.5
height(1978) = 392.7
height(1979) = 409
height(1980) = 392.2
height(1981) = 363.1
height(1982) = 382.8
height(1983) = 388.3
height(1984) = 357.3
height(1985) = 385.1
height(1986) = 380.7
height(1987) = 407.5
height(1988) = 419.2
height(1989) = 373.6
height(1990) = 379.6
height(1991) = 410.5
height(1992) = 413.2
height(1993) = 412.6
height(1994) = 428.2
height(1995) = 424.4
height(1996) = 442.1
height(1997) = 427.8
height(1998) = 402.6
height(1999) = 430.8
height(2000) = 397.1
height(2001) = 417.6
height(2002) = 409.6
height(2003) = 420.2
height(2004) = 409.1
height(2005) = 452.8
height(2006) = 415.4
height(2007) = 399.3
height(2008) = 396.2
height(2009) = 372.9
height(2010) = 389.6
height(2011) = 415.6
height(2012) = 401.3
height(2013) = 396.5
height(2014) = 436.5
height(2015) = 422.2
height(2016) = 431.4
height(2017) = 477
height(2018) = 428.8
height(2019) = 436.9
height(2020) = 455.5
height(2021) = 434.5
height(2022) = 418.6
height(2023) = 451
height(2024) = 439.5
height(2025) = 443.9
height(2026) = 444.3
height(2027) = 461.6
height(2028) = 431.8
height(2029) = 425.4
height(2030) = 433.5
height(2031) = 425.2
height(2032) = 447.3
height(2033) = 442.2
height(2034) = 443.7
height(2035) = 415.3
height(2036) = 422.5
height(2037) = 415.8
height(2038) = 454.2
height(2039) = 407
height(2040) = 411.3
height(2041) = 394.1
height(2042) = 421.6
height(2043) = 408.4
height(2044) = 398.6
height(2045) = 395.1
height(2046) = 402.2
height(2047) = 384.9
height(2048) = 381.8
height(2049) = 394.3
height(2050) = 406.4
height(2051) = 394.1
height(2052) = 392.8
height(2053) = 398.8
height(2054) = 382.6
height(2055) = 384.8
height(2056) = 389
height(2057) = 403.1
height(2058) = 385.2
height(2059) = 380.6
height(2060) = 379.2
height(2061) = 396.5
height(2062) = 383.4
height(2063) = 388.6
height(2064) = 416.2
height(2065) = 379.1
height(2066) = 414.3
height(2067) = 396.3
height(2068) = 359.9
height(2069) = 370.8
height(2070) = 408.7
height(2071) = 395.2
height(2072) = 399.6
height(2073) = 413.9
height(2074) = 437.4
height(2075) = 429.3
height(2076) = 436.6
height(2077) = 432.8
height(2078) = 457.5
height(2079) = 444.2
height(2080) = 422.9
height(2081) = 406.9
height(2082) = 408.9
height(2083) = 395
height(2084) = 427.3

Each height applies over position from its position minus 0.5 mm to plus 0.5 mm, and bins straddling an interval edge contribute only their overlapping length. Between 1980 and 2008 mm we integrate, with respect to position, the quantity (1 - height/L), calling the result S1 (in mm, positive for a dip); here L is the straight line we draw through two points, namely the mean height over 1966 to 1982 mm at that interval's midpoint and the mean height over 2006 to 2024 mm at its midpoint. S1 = -0.9 mm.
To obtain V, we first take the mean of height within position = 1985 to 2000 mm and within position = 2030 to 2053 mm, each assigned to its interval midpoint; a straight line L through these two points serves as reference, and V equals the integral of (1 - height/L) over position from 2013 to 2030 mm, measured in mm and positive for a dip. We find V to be -1.1 mm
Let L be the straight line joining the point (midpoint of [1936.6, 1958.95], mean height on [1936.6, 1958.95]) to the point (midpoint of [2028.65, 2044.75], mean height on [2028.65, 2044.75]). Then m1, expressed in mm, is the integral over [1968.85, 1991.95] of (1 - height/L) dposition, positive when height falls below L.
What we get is -4.2 mm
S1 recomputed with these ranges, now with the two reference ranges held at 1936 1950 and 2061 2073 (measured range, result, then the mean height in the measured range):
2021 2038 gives -3.9 mm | 436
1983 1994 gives -2.9 mm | 395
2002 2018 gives -3.8 mm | 416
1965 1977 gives -2.4 mm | 354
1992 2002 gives -3.0 mm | 419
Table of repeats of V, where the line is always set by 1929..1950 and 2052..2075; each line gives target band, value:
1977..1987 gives -2.9 mm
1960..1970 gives -1.7 mm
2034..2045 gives -1.5 mm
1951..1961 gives 0.3 mm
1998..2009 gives -3.0 mm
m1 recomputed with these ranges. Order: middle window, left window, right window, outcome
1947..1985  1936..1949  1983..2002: 2.1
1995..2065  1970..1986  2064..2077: -4.2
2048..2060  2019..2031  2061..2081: 0.8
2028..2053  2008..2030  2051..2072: -0.2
